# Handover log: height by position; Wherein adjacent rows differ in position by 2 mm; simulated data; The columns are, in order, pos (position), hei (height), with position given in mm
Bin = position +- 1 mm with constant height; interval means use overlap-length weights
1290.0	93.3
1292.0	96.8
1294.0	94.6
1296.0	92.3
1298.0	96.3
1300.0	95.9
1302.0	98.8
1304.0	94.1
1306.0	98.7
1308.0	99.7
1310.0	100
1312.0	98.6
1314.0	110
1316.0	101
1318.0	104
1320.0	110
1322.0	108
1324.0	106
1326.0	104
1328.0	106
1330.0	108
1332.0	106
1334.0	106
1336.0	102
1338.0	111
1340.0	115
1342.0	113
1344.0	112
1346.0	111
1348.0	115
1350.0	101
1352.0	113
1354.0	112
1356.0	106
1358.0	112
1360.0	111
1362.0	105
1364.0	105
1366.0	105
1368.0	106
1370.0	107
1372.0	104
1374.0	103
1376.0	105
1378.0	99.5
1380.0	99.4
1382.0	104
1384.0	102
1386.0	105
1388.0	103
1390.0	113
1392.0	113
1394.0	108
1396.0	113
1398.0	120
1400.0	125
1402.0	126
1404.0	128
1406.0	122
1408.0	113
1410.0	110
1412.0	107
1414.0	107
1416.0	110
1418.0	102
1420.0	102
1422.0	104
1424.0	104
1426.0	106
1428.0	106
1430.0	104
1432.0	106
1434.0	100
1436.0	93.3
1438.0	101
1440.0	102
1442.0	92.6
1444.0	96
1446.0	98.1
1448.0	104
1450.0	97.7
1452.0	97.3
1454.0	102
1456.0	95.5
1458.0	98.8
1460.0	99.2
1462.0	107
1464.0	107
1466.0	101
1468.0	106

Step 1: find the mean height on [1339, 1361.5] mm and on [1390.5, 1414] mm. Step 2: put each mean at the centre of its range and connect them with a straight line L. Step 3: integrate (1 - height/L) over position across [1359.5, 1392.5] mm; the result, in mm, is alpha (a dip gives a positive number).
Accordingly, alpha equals 2.5 mm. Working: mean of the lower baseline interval 111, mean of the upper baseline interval 116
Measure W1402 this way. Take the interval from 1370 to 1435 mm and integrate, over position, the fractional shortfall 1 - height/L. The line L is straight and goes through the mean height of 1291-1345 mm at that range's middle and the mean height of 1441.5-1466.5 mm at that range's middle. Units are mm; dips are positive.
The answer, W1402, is -4.8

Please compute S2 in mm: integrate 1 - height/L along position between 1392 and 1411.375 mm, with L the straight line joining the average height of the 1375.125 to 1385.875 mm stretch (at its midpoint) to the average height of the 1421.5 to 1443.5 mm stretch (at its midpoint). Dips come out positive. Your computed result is -3.0 mm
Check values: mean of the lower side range 102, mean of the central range 118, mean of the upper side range 102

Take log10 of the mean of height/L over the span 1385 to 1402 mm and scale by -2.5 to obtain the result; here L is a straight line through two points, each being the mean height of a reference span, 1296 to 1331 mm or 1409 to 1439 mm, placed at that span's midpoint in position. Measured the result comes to -0.10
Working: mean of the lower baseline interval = 102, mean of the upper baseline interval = 104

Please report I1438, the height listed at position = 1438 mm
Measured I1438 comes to 101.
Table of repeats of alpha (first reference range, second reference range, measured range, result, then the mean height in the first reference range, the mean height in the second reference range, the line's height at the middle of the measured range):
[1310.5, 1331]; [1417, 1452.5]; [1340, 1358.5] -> -1.1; 105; 101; 104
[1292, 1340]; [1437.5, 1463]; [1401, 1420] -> -2.5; 102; 99.3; 100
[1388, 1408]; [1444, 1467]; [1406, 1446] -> 2.0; 118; 100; 109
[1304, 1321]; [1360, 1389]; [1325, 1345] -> -1.1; 102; 104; 103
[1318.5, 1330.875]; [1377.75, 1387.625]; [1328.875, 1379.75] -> -1.5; 107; 102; 105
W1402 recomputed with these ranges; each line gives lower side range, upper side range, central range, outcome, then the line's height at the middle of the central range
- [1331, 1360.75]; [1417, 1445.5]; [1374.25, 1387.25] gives 0.46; 106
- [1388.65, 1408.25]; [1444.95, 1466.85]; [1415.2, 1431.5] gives 0.85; 111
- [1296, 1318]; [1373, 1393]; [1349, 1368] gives -0.88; 103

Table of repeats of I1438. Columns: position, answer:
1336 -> 102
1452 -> 97.3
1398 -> 120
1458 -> 98.8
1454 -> 102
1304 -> 94.1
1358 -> 112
